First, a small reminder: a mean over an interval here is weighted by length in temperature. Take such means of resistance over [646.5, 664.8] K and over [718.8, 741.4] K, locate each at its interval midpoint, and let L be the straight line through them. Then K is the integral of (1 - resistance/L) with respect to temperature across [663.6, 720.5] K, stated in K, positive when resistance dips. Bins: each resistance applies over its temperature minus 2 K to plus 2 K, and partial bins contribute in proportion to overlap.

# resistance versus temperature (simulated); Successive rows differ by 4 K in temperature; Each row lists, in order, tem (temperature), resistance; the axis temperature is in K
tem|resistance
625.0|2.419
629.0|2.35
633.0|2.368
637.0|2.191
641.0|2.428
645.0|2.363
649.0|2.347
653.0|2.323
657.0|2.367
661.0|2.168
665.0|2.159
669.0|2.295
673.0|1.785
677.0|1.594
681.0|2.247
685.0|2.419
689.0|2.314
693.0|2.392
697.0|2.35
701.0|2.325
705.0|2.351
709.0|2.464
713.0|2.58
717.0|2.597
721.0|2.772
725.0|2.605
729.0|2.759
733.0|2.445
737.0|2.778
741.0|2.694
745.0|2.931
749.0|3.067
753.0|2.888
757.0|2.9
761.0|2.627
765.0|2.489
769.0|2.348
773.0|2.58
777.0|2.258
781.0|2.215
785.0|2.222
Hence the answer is 4.37 K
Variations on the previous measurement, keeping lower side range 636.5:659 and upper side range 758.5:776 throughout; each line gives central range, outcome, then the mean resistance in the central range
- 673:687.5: 2.0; 2.05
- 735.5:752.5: -2.7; 2.87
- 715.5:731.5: -1.5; 2.68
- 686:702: 0.4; 2.35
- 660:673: 1.2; 2.15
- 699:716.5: -0.1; 2.44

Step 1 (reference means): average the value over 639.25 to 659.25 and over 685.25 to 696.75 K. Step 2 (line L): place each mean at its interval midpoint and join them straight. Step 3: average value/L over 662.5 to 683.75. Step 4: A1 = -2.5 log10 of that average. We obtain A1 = 0.16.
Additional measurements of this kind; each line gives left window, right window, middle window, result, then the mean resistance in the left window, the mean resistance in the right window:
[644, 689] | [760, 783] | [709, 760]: -0.17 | 2.19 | 2.41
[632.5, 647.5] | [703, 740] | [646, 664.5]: 0.04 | 2.33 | 2.6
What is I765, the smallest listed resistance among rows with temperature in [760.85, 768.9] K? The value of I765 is 2.489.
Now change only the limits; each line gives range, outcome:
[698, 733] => 2.325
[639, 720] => 1.594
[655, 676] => 1.785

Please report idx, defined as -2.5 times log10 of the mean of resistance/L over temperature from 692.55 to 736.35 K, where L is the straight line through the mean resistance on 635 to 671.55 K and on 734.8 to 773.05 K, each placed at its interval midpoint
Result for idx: 0.015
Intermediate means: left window 2.29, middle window 2.53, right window 2.74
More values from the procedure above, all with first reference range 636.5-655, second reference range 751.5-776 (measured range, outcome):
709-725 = -0.05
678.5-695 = 0.05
